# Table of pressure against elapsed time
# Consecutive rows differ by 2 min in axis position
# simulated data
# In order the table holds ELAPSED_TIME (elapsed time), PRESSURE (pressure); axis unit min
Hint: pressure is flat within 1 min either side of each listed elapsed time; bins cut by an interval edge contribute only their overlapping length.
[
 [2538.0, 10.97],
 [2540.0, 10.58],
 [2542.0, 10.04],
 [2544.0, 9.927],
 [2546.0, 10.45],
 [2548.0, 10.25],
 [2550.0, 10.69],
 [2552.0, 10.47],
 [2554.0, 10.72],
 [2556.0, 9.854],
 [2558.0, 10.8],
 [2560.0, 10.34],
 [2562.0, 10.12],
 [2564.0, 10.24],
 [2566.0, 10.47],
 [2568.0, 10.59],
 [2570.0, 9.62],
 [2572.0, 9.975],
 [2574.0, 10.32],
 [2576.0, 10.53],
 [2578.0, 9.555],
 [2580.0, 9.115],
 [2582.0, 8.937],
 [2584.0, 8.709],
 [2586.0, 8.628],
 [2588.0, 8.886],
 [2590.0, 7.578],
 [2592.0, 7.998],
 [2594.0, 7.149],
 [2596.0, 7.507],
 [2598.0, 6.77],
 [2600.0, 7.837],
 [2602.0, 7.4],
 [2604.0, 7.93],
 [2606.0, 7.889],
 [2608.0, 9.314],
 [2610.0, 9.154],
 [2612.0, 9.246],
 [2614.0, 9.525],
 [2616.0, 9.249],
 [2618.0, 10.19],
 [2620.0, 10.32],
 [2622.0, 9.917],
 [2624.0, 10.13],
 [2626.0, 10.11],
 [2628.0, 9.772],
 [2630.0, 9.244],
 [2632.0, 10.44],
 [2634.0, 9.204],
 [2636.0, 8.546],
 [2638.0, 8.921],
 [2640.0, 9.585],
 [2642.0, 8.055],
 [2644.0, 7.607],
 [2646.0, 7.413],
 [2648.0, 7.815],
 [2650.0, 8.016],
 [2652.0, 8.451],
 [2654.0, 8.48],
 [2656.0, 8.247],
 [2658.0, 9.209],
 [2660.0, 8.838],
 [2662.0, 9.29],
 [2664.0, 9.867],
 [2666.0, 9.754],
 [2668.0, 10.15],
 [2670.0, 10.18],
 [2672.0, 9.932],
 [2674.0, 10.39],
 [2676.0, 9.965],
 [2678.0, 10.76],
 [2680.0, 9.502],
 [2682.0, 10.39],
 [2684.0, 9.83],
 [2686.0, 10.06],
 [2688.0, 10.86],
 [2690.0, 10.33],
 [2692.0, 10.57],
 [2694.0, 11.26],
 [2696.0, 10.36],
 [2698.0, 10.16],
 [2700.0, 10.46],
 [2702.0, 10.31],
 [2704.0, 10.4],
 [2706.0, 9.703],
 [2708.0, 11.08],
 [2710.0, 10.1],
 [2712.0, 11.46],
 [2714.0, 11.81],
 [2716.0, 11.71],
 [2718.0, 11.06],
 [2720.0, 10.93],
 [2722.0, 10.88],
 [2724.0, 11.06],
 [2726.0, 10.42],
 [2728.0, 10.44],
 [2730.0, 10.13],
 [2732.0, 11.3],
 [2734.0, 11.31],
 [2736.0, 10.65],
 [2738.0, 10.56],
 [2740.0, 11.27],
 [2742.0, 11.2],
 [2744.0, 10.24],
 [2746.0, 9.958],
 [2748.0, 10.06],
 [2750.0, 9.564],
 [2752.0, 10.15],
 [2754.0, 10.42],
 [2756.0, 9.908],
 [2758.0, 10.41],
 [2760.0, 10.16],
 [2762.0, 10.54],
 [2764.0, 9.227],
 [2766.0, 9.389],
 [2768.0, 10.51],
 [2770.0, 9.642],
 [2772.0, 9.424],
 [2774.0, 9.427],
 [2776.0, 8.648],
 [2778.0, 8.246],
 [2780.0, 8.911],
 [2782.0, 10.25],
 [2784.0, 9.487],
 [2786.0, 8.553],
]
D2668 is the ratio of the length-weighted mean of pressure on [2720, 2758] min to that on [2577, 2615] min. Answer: 1.26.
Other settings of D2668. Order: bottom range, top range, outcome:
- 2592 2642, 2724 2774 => 1.15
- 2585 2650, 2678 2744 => 1.22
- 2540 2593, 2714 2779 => 1.05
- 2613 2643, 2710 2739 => 1.15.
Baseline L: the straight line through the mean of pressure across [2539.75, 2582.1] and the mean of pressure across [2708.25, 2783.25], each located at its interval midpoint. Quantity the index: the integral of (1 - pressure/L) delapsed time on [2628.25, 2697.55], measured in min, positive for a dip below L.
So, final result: 5.3 min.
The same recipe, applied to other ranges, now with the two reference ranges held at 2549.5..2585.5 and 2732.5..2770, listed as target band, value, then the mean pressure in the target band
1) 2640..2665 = 4.11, 8.49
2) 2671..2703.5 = -0.36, 10.3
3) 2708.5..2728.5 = -1.46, 11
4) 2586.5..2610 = 5.04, 7.91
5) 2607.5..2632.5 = 0.93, 9.73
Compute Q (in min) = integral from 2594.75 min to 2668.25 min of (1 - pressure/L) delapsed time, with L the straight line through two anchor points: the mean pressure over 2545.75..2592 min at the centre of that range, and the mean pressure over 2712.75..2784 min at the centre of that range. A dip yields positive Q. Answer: 8.0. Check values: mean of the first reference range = 9.81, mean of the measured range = 8.88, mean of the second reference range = 10.3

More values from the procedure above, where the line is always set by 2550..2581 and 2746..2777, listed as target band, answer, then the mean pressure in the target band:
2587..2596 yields 2.0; 7.86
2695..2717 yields -1.7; 10.7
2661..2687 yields 0.0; 10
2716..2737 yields -2.0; 10.9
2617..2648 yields 2.5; 9.25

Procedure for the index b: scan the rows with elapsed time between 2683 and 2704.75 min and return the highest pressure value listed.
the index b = 11.26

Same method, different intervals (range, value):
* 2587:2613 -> 9.314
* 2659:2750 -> 11.81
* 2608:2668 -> 10.44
